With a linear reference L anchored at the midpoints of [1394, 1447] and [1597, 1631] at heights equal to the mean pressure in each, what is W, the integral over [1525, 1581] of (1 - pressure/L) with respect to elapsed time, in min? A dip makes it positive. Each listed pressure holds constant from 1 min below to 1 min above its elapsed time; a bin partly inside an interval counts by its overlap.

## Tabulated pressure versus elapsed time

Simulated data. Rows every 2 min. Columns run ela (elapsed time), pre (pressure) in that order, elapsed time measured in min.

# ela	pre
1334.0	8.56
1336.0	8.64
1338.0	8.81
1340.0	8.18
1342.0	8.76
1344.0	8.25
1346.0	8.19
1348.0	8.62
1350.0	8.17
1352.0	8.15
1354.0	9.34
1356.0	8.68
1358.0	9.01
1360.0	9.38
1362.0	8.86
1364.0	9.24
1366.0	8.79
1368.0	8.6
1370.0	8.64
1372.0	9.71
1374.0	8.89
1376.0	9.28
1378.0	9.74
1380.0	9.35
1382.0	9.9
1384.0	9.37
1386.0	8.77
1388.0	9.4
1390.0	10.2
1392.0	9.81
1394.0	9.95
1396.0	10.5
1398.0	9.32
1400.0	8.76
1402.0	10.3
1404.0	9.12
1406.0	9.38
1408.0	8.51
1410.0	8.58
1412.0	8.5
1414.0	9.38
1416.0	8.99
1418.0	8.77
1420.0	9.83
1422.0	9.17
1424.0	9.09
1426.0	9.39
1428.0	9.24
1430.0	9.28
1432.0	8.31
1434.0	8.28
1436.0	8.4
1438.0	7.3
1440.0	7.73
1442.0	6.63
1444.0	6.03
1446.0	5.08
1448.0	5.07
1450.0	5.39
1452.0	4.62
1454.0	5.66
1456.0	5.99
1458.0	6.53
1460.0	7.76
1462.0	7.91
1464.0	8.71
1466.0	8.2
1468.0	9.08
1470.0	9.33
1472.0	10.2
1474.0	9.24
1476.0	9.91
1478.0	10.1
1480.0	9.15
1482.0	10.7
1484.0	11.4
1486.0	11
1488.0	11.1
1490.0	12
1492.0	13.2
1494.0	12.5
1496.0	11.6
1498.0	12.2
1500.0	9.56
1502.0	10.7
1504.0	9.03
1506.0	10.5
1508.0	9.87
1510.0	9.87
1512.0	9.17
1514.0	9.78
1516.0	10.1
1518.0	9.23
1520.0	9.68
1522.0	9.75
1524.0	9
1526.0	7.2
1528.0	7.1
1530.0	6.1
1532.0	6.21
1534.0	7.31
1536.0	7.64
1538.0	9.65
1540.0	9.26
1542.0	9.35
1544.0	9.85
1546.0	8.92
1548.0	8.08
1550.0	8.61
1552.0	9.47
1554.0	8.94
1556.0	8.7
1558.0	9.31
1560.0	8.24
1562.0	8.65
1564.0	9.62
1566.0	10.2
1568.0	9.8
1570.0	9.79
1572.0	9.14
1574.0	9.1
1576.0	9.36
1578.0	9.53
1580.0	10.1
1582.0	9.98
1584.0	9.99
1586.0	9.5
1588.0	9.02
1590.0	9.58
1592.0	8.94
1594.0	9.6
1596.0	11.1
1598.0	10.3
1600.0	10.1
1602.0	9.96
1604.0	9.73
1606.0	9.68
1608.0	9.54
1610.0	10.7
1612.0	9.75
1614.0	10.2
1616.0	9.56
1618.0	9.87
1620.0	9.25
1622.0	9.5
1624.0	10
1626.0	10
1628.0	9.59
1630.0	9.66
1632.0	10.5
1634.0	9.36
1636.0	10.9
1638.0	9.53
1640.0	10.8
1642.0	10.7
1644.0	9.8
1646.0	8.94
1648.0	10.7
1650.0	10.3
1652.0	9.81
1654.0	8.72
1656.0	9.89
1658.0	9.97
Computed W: 4.22 min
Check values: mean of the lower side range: 8.64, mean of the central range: 8.76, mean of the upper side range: 9.85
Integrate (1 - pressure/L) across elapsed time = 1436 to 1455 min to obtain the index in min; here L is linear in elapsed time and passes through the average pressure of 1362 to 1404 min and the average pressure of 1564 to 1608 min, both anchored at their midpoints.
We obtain 6.9 min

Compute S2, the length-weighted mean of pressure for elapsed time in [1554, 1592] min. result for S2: 9.4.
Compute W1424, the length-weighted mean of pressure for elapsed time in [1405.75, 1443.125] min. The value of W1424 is 8.65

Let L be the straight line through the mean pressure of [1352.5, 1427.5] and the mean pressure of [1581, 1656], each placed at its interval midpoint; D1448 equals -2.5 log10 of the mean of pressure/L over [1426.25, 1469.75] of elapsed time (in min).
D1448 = 0.28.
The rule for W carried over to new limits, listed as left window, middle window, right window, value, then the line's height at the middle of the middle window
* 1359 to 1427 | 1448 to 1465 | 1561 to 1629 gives 5.3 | 9.42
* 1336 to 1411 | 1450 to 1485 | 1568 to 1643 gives 3.7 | 9.39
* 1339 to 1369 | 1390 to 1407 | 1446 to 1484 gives -2.6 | 8.4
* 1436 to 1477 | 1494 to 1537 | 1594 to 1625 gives -4.6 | 8.34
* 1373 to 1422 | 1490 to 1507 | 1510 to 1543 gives -4.8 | 8.74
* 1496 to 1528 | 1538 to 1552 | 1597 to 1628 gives 0.9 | 9.75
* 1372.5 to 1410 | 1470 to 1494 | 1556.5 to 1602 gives -3.1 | 9.52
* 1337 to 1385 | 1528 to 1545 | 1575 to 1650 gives 2.6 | 9.59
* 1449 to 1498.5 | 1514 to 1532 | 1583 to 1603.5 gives 2.0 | 9.52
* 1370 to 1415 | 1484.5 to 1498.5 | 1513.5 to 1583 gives -4.3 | 9.09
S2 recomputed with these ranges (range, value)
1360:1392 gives 9.27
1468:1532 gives 9.93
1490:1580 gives 9.38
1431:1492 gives 8.31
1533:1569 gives 8.98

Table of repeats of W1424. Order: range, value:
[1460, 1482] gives 9.19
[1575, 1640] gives 9.84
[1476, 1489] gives 10.5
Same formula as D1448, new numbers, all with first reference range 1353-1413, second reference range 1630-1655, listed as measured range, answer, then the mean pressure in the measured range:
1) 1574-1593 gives 0.03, 9.53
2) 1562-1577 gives 0.03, 9.51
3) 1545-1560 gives 0.11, 8.82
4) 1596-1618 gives -0.01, 10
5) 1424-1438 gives 0.08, 8.73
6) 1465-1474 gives 0.03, 9.21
